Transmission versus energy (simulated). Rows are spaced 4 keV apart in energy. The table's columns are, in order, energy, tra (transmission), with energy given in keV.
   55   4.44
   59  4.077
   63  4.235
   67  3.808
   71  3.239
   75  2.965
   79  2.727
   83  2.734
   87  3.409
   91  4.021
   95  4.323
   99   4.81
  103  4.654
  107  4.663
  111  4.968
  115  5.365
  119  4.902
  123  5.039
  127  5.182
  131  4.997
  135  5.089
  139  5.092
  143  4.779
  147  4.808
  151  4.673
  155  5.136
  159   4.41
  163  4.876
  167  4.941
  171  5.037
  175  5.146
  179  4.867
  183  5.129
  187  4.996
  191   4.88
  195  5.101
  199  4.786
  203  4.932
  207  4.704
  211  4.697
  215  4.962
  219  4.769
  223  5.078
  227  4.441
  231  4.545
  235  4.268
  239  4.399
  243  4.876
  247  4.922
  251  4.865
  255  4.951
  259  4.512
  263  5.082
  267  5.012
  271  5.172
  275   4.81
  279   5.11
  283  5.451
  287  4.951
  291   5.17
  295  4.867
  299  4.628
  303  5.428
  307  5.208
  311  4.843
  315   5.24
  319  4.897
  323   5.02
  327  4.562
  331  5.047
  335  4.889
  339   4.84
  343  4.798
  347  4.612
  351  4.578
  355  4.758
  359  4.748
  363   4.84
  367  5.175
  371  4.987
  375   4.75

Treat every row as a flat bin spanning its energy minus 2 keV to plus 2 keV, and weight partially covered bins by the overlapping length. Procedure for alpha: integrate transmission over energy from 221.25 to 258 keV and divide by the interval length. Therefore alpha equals 4.7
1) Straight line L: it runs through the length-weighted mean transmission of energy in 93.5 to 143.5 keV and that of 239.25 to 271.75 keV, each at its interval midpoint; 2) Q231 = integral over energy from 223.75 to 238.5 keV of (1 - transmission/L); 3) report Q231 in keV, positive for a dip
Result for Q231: 1.27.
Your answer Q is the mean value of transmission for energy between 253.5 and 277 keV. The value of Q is 4.92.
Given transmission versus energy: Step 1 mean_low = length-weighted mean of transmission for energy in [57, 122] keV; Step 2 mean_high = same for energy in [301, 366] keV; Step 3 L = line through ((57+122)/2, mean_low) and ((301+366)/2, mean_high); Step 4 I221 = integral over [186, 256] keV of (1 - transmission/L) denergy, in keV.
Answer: -4.1 keV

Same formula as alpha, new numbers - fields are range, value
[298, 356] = 4.9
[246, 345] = 4.97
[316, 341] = 4.89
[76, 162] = 4.55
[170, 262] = 4.82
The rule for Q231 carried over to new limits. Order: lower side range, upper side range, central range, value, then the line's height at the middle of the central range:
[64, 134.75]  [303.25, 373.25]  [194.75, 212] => -1.13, 4.53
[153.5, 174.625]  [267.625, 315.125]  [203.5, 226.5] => 0.65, 4.96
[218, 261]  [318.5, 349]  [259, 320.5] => -3.56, 4.77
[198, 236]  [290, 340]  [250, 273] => -0.46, 4.84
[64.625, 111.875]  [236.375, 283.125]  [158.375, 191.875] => -4.34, 4.38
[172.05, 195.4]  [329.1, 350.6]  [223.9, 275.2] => 1.74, 4.93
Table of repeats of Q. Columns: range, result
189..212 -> 4.86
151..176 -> 4.9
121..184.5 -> 4.95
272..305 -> 5.06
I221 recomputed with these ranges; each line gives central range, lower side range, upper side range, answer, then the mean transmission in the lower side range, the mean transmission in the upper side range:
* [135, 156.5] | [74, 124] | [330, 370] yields -2.9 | 4.21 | 4.83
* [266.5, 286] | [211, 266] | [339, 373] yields -1.4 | 4.75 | 4.81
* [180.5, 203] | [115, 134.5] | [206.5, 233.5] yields -0.6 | 5.07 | 4.74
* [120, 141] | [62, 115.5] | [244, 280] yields -4.4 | 3.95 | 4.93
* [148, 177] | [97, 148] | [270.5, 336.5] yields 0.5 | 4.95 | 5.01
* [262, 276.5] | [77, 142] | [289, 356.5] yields -0.7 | 4.5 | 4.91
